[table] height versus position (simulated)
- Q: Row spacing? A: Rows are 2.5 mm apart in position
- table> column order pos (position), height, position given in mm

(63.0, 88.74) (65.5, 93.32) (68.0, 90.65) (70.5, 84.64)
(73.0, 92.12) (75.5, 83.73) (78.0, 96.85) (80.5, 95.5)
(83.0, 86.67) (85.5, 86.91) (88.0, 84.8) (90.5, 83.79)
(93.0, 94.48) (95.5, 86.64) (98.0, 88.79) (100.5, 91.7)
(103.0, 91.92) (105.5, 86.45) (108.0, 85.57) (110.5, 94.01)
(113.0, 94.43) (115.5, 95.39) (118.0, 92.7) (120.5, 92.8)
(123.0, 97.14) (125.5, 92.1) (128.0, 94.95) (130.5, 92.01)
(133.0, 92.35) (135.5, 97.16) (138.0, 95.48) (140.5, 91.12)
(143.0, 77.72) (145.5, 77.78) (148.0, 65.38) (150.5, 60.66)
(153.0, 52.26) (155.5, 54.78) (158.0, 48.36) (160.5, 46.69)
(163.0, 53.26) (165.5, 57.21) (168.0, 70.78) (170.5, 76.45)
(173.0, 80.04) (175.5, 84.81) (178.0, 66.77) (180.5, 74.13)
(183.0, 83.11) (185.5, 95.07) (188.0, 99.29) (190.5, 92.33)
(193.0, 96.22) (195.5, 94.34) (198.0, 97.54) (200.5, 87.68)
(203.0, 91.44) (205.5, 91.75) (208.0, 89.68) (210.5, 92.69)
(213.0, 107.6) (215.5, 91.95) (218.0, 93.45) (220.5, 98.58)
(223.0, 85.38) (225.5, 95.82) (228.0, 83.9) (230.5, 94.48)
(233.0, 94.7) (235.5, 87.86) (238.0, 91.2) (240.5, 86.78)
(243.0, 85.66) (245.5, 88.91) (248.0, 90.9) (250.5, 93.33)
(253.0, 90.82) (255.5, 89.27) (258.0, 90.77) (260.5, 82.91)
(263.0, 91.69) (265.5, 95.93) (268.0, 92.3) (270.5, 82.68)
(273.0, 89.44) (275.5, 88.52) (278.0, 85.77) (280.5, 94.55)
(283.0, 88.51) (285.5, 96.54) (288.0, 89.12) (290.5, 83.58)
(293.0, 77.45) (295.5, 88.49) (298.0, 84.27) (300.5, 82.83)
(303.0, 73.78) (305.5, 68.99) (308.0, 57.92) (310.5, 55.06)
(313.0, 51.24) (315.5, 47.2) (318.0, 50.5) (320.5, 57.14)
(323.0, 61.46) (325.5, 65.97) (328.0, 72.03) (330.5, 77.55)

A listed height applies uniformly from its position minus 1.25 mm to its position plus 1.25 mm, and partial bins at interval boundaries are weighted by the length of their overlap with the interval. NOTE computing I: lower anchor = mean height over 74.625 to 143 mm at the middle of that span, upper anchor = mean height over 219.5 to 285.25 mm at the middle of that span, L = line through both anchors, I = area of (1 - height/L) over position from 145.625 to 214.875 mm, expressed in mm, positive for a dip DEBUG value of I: 9.4 mm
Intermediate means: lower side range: 91.1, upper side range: 90.1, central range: 78.3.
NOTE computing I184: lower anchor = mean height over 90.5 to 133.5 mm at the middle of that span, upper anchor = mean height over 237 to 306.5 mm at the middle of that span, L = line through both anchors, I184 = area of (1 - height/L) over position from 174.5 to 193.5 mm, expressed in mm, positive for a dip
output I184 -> 0.8 mm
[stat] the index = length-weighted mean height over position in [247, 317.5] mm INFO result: 81.9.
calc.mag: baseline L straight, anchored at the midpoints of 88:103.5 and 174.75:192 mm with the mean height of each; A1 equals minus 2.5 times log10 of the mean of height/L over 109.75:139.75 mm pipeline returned -0.08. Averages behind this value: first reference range 89.1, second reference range 85.2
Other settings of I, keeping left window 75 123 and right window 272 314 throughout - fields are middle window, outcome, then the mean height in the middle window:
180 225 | -4.20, 92.7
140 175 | 8.91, 65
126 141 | -0.90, 93.9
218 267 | -4.70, 90.6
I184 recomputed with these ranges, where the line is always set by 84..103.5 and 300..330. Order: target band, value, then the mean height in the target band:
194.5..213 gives -4.41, 93.2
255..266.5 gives -3.64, 90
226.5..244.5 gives -4.50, 89.3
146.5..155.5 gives 2.46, 59.3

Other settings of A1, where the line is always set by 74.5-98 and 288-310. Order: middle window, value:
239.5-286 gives -0.136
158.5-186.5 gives 0.185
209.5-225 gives -0.165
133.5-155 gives 0.117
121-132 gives -0.088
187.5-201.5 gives -0.142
